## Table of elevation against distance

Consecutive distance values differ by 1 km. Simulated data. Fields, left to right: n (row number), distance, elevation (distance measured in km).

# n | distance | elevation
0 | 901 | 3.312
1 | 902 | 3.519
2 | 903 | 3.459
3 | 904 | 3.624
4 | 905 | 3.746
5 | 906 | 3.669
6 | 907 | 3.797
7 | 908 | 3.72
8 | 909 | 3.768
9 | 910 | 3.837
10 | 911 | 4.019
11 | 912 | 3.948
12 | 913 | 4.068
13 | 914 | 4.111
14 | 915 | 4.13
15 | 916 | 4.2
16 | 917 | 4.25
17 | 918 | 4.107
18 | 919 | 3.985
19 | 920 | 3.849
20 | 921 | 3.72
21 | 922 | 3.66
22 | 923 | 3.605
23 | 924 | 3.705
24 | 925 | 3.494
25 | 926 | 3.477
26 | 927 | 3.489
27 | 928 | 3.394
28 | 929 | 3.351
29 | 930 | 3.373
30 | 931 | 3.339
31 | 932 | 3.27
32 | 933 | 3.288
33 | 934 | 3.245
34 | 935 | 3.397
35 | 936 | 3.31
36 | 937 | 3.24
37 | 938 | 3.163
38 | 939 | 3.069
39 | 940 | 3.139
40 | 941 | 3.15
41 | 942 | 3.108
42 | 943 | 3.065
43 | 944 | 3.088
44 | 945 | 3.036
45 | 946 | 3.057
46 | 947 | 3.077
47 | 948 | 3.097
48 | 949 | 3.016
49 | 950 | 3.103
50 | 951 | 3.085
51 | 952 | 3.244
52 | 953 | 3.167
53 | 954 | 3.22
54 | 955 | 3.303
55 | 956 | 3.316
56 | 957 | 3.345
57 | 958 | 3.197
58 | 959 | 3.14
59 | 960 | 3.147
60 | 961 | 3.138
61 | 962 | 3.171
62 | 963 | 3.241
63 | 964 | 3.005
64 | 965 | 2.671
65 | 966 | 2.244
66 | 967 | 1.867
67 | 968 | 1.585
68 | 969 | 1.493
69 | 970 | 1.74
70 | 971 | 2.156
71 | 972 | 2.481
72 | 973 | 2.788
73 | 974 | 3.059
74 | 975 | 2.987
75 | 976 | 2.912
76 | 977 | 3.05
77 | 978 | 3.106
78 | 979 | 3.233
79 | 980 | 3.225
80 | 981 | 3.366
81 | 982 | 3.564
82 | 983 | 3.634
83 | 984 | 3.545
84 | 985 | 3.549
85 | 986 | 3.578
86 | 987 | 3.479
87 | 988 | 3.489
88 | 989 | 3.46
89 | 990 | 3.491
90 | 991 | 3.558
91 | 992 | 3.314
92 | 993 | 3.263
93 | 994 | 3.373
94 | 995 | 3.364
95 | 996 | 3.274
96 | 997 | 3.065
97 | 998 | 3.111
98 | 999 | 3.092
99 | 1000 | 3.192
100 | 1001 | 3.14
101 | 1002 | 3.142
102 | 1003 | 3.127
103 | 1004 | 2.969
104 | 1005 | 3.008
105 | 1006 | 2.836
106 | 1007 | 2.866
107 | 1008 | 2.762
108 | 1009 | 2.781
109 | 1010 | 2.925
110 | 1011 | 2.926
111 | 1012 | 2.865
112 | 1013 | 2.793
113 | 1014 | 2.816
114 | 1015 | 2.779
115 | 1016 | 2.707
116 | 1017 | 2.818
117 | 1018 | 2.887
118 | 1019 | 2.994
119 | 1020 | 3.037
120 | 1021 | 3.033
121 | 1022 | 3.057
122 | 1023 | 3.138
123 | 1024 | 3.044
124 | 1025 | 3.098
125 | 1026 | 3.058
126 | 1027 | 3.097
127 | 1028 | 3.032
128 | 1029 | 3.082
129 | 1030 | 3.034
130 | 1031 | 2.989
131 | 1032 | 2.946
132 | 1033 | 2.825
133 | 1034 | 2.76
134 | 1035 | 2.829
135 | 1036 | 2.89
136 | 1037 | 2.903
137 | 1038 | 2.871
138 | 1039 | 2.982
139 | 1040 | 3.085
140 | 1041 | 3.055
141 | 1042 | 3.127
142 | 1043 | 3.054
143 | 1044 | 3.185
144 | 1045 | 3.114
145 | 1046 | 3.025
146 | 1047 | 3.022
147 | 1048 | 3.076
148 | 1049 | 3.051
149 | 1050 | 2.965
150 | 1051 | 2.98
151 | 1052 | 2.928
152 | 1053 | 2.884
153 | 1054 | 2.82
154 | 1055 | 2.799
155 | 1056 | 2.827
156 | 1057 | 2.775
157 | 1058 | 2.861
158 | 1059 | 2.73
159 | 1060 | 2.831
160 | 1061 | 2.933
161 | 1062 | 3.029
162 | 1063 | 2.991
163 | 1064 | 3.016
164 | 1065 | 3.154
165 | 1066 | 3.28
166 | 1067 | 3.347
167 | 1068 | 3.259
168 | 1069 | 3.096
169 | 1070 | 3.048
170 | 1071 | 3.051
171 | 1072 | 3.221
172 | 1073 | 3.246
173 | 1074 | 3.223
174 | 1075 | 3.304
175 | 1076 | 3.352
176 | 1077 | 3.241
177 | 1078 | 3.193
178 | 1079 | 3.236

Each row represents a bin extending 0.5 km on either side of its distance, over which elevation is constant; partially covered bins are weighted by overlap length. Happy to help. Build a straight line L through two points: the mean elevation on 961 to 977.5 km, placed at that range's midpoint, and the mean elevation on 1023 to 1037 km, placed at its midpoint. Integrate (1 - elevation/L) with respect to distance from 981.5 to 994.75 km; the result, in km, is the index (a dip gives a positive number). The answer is -4.0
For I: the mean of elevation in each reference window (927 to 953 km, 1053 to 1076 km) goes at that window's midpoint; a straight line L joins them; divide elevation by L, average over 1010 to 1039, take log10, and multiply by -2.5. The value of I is 0.05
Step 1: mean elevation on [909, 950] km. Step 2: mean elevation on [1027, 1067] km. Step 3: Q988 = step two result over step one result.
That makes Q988 0.9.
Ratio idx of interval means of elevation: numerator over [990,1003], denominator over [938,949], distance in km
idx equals 1.05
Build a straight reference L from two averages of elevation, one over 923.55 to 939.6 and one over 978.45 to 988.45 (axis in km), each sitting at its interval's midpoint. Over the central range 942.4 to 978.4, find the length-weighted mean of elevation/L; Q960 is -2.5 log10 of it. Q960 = 0.19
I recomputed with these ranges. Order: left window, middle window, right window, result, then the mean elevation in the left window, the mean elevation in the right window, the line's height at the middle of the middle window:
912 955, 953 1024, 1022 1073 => 0.073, 3.43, 3.01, 3.23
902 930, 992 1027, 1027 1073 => 0.076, 3.77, 3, 3.23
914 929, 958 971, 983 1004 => 0.351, 3.79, 3.33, 3.51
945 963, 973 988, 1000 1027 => -0.077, 3.16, 2.95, 3.07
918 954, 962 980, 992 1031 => 0.218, 3.32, 3.02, 3.18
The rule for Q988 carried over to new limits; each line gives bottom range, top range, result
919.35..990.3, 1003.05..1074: 0.95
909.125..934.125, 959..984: 0.75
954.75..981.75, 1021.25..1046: 1.07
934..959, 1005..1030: 0.93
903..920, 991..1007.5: 0.80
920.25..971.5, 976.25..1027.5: 1.02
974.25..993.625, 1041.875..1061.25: 0.88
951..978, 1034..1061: 1.05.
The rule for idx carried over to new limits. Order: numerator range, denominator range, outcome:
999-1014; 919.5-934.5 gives 0.85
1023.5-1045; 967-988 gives 1.03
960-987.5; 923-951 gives 0.89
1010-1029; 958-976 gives 1.13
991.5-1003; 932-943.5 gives 1.00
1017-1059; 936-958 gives 0.94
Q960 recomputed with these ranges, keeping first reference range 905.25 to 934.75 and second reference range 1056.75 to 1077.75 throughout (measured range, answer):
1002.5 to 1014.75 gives 0.16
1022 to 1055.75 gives 0.08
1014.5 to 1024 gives 0.12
